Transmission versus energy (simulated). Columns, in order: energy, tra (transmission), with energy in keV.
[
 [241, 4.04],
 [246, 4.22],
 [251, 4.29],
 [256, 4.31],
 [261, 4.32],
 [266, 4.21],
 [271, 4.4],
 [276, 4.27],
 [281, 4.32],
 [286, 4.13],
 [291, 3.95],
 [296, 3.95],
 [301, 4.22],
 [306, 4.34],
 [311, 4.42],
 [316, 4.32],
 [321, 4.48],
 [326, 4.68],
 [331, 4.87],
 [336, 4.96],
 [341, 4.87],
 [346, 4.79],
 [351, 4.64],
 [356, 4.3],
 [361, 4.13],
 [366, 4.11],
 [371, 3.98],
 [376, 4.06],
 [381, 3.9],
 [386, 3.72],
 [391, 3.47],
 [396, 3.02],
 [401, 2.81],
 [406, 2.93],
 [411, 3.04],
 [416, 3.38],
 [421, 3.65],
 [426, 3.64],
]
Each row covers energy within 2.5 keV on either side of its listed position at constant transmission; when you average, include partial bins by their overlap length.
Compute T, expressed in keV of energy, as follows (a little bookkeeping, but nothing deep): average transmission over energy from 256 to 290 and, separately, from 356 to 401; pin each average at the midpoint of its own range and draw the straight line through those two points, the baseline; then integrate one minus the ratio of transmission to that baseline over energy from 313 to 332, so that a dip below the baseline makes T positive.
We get -2.50 keV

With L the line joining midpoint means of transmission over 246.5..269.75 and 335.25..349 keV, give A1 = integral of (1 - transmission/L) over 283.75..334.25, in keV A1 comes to 3.1 keV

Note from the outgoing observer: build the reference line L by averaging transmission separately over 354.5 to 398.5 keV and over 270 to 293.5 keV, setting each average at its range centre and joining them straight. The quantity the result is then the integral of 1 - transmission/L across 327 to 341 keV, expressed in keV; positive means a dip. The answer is -3.1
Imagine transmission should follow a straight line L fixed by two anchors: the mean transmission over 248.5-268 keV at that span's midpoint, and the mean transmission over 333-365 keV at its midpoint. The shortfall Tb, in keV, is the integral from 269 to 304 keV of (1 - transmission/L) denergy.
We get 1.6 keV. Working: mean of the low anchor 4.28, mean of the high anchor 4.6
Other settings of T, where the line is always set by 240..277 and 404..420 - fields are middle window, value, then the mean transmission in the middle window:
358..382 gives -4.00 keV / 4.05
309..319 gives -1.30 keV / 4.37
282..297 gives 0.00 keV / 4.05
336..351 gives -4.75 keV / 4.82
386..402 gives 0.39 keV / 3.22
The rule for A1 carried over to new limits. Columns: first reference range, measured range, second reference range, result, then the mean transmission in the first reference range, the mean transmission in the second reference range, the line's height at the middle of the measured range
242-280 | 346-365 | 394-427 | -4.2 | 4.28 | 3.19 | 3.59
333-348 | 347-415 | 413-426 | 7.9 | 4.88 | 3.52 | 4.18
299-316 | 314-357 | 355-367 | -4.3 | 4.33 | 4.17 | 4.25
